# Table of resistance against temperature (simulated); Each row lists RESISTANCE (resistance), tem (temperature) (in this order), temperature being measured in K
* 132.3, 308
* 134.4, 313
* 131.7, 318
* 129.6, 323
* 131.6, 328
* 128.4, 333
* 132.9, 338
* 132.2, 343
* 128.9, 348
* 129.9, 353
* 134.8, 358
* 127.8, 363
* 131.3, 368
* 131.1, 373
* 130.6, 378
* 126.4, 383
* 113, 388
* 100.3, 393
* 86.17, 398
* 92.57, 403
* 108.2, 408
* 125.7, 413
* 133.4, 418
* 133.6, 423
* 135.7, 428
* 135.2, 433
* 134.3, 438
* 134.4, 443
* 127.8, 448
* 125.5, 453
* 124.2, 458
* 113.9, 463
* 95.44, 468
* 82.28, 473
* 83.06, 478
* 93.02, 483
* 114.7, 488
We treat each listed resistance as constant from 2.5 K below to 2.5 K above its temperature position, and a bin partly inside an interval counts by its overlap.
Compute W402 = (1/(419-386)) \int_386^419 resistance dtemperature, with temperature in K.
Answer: 107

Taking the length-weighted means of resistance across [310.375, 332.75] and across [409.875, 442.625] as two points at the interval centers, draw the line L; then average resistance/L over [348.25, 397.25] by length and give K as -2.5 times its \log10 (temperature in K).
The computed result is 0.070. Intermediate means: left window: 131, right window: 133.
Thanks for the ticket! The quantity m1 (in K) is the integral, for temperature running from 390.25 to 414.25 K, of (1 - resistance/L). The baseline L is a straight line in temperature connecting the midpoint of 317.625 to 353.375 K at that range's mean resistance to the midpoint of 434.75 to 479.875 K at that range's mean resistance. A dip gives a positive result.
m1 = 3.96 K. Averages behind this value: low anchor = 131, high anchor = 114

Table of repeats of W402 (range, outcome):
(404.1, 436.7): 127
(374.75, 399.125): 113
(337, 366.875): 131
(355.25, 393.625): 126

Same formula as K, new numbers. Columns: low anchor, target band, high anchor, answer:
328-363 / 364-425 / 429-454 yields 0.119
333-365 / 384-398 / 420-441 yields 0.254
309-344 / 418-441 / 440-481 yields -0.164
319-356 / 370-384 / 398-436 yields -0.033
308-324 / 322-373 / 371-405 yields -0.067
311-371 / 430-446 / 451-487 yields -0.222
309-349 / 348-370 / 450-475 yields -0.037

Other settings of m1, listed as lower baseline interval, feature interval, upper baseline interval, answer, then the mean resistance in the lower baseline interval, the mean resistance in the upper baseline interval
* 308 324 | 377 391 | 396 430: 0.0 K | 132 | 117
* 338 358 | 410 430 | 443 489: -2.5 K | 131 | 108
